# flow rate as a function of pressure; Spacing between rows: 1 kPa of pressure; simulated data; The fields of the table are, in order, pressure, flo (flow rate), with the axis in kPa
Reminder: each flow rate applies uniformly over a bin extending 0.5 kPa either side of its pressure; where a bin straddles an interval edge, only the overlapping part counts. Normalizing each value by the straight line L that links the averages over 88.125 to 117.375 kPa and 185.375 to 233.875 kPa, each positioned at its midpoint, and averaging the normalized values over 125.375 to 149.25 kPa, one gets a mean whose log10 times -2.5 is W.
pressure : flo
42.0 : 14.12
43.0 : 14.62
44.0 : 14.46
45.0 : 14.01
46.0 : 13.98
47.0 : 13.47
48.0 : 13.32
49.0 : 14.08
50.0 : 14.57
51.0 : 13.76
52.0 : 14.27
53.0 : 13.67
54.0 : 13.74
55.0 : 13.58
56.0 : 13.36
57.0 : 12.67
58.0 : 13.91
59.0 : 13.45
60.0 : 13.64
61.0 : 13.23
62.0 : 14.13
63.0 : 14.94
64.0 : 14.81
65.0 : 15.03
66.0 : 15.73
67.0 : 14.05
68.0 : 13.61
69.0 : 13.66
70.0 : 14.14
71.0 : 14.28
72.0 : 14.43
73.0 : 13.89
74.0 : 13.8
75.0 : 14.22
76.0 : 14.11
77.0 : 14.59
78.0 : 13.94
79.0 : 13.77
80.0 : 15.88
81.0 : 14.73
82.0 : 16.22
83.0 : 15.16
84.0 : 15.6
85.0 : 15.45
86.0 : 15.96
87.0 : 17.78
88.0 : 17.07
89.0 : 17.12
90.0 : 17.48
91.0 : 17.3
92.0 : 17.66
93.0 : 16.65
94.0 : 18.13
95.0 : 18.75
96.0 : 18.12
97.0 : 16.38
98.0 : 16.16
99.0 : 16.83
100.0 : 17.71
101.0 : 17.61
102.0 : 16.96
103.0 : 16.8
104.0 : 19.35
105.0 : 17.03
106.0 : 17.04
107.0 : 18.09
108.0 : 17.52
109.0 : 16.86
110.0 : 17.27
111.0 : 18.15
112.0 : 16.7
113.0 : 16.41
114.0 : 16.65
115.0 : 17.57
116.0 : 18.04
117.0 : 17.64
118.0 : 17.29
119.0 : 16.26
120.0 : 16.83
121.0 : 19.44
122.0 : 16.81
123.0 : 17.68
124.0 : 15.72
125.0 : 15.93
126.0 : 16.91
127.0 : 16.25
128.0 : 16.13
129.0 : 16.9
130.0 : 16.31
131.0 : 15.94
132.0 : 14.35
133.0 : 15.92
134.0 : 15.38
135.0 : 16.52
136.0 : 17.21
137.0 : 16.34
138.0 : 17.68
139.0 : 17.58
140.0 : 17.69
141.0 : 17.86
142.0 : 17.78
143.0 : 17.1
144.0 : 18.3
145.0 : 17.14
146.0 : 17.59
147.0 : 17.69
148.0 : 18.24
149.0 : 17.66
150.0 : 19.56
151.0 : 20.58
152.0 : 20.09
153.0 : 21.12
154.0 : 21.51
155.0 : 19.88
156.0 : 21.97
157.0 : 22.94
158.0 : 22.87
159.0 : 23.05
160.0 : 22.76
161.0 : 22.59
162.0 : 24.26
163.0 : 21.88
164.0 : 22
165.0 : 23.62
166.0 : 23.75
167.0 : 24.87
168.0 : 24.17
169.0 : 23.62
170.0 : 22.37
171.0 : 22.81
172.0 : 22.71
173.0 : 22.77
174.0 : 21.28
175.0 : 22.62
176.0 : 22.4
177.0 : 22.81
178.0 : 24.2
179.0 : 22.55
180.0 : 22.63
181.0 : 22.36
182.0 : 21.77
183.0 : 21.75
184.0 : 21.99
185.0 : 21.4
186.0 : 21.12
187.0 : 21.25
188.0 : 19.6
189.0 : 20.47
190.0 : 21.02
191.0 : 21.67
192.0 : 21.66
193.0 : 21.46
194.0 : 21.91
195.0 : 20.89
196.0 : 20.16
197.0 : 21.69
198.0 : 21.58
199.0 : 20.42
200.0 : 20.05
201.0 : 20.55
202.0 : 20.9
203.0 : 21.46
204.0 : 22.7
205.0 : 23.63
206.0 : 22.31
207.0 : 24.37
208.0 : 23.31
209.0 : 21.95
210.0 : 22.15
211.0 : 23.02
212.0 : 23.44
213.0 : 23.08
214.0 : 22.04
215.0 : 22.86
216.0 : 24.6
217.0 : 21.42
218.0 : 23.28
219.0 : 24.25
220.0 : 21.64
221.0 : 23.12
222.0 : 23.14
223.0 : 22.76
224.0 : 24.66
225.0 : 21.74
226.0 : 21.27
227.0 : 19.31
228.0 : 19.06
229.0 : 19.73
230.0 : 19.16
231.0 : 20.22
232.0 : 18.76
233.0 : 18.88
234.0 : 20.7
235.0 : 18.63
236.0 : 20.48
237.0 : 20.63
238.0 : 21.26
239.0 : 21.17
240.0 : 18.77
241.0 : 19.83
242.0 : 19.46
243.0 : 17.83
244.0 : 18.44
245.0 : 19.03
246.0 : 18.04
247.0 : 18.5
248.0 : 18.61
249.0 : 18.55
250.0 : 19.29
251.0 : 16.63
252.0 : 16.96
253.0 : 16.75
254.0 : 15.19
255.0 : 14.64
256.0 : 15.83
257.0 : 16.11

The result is 0.11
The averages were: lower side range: 17.4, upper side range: 21.7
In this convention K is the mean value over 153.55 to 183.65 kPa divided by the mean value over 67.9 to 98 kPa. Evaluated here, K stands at 1.45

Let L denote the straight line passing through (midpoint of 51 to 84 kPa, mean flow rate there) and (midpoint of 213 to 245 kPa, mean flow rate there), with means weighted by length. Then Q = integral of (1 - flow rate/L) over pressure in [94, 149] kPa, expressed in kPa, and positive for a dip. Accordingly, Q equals -2.3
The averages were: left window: 14.2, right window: 20.9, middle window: 17.1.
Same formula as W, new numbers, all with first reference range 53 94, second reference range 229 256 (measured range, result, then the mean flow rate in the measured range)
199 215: -0.24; 22.3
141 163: -0.21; 20.2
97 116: -0.11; 17.3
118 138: -0.03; 16.5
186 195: -0.20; 21.1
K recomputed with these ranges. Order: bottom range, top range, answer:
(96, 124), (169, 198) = 1.26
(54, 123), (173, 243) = 1.35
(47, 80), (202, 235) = 1.56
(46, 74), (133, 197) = 1.49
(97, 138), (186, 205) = 1.25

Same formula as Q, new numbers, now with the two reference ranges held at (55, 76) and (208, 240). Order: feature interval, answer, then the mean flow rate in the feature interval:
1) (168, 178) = -1.9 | 22.8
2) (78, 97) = -1.8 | 16.5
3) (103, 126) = -1.3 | 17.3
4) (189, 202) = -0.6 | 21.1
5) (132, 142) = 0.3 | 16.8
